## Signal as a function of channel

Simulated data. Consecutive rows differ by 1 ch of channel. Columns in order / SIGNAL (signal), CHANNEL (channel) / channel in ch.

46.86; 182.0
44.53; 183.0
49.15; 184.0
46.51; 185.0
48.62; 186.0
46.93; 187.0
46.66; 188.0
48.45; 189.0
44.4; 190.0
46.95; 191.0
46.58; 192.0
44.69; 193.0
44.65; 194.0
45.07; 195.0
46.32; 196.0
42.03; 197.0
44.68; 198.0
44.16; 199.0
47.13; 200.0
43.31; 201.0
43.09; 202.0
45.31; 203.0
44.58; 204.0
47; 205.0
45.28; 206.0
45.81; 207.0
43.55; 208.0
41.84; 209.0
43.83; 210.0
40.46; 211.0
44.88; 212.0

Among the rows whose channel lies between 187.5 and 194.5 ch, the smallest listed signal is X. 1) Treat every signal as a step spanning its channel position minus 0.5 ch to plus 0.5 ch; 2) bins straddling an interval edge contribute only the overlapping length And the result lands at 44.4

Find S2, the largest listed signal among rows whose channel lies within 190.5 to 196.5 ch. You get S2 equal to 46.95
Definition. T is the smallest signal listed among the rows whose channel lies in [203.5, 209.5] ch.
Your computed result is 41.84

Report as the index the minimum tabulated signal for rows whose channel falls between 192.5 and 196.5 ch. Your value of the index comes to 44.65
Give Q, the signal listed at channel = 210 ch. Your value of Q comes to 43.83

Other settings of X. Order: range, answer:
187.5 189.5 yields 46.66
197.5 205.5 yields 43.09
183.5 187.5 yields 46.51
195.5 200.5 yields 42.03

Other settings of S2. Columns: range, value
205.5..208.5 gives 45.81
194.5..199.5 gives 46.32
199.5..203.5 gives 47.13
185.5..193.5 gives 48.62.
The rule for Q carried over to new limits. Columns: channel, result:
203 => 45.31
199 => 44.16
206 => 45.28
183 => 44.53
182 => 46.86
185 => 46.51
